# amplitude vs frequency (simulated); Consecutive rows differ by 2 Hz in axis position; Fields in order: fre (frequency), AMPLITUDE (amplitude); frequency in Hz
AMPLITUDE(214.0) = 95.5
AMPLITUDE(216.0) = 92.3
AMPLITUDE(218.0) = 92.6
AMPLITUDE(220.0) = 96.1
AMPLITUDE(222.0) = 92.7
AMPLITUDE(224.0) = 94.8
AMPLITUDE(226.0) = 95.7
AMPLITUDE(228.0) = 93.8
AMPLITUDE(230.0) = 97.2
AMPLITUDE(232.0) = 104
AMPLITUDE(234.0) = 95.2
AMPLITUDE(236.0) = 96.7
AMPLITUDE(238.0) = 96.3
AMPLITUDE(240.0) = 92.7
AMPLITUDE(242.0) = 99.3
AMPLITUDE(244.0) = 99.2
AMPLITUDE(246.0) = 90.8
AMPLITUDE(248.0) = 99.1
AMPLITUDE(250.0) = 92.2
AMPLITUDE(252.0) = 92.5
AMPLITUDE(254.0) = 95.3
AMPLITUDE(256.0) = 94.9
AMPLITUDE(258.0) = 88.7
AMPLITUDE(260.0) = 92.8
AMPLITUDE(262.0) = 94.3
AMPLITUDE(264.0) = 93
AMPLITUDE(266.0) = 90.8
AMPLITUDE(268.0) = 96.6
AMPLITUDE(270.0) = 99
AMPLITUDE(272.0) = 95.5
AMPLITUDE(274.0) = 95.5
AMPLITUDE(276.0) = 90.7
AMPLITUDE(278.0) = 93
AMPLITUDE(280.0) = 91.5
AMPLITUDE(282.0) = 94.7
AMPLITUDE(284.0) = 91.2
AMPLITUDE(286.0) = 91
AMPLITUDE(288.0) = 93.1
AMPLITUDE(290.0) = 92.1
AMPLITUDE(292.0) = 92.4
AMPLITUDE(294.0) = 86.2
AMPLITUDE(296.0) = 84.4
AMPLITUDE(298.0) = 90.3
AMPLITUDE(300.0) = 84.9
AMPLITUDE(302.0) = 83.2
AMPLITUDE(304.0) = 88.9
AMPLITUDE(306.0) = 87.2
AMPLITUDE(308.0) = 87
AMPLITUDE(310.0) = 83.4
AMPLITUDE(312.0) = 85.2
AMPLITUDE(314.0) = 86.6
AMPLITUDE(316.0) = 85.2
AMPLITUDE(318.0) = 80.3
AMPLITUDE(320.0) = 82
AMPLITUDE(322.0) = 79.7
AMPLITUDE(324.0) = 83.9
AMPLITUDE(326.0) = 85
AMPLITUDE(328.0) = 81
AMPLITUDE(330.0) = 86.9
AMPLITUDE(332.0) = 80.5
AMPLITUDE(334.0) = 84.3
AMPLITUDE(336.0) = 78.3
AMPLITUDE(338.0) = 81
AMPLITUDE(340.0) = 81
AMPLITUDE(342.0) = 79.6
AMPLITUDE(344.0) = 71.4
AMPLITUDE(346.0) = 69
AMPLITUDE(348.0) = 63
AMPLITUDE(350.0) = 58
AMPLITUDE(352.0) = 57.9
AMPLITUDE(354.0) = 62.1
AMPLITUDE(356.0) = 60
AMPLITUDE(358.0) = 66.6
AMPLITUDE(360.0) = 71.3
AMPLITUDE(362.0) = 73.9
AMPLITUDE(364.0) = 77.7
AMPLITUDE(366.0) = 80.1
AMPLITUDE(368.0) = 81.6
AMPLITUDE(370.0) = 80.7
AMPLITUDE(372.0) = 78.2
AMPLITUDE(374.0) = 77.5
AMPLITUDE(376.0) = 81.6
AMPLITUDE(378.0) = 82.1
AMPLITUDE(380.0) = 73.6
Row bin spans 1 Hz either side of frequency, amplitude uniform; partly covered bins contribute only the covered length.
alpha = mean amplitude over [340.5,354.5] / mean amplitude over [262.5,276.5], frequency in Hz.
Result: 0.70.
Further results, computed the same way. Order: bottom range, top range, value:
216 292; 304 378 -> 0.82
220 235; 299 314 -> 0.89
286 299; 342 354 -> 0.72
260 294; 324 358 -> 0.79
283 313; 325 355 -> 0.85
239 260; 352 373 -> 0.77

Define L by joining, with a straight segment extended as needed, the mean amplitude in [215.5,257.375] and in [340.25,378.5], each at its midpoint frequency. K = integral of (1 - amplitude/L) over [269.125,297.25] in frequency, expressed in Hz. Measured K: -1.8 Hz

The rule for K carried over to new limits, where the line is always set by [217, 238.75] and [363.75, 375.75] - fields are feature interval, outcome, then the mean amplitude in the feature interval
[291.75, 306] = 0.1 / 86.9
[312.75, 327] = 0.3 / 83.3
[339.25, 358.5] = 3.6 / 66.7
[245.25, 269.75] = -0.3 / 93.6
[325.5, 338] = 0.2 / 82.4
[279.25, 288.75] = -0.3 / 92.3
